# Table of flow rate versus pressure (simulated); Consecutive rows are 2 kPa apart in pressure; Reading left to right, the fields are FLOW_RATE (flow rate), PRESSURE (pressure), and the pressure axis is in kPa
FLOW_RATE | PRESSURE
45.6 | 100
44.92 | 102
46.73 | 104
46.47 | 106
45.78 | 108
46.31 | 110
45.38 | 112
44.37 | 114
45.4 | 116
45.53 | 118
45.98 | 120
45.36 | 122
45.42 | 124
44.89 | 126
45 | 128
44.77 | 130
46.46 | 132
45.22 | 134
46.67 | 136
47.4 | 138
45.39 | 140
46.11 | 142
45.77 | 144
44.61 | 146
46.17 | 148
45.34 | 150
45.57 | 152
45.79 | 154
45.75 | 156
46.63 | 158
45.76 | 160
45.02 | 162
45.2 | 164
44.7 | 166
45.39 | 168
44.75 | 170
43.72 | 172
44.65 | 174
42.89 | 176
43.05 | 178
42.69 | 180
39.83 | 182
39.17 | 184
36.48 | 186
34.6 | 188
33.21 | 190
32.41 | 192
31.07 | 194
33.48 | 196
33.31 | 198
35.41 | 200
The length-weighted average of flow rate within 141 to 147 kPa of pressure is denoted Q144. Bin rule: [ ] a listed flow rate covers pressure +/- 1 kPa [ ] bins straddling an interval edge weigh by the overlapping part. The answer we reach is 45.5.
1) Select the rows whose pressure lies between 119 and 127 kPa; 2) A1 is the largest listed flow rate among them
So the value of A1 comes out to 45.98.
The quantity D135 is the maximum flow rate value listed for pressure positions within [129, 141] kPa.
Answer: 47.4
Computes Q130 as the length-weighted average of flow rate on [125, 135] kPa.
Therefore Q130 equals 45.3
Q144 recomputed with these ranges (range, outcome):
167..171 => 45.1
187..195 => 32.8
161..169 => 45.1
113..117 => 44.9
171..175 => 44.2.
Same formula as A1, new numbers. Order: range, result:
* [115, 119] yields 45.53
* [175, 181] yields 43.05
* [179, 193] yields 42.69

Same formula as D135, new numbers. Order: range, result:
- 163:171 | 45.39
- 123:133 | 46.46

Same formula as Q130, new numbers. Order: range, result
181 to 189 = 37.5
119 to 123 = 45.7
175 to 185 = 41.5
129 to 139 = 46.1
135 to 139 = 47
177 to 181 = 42.9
